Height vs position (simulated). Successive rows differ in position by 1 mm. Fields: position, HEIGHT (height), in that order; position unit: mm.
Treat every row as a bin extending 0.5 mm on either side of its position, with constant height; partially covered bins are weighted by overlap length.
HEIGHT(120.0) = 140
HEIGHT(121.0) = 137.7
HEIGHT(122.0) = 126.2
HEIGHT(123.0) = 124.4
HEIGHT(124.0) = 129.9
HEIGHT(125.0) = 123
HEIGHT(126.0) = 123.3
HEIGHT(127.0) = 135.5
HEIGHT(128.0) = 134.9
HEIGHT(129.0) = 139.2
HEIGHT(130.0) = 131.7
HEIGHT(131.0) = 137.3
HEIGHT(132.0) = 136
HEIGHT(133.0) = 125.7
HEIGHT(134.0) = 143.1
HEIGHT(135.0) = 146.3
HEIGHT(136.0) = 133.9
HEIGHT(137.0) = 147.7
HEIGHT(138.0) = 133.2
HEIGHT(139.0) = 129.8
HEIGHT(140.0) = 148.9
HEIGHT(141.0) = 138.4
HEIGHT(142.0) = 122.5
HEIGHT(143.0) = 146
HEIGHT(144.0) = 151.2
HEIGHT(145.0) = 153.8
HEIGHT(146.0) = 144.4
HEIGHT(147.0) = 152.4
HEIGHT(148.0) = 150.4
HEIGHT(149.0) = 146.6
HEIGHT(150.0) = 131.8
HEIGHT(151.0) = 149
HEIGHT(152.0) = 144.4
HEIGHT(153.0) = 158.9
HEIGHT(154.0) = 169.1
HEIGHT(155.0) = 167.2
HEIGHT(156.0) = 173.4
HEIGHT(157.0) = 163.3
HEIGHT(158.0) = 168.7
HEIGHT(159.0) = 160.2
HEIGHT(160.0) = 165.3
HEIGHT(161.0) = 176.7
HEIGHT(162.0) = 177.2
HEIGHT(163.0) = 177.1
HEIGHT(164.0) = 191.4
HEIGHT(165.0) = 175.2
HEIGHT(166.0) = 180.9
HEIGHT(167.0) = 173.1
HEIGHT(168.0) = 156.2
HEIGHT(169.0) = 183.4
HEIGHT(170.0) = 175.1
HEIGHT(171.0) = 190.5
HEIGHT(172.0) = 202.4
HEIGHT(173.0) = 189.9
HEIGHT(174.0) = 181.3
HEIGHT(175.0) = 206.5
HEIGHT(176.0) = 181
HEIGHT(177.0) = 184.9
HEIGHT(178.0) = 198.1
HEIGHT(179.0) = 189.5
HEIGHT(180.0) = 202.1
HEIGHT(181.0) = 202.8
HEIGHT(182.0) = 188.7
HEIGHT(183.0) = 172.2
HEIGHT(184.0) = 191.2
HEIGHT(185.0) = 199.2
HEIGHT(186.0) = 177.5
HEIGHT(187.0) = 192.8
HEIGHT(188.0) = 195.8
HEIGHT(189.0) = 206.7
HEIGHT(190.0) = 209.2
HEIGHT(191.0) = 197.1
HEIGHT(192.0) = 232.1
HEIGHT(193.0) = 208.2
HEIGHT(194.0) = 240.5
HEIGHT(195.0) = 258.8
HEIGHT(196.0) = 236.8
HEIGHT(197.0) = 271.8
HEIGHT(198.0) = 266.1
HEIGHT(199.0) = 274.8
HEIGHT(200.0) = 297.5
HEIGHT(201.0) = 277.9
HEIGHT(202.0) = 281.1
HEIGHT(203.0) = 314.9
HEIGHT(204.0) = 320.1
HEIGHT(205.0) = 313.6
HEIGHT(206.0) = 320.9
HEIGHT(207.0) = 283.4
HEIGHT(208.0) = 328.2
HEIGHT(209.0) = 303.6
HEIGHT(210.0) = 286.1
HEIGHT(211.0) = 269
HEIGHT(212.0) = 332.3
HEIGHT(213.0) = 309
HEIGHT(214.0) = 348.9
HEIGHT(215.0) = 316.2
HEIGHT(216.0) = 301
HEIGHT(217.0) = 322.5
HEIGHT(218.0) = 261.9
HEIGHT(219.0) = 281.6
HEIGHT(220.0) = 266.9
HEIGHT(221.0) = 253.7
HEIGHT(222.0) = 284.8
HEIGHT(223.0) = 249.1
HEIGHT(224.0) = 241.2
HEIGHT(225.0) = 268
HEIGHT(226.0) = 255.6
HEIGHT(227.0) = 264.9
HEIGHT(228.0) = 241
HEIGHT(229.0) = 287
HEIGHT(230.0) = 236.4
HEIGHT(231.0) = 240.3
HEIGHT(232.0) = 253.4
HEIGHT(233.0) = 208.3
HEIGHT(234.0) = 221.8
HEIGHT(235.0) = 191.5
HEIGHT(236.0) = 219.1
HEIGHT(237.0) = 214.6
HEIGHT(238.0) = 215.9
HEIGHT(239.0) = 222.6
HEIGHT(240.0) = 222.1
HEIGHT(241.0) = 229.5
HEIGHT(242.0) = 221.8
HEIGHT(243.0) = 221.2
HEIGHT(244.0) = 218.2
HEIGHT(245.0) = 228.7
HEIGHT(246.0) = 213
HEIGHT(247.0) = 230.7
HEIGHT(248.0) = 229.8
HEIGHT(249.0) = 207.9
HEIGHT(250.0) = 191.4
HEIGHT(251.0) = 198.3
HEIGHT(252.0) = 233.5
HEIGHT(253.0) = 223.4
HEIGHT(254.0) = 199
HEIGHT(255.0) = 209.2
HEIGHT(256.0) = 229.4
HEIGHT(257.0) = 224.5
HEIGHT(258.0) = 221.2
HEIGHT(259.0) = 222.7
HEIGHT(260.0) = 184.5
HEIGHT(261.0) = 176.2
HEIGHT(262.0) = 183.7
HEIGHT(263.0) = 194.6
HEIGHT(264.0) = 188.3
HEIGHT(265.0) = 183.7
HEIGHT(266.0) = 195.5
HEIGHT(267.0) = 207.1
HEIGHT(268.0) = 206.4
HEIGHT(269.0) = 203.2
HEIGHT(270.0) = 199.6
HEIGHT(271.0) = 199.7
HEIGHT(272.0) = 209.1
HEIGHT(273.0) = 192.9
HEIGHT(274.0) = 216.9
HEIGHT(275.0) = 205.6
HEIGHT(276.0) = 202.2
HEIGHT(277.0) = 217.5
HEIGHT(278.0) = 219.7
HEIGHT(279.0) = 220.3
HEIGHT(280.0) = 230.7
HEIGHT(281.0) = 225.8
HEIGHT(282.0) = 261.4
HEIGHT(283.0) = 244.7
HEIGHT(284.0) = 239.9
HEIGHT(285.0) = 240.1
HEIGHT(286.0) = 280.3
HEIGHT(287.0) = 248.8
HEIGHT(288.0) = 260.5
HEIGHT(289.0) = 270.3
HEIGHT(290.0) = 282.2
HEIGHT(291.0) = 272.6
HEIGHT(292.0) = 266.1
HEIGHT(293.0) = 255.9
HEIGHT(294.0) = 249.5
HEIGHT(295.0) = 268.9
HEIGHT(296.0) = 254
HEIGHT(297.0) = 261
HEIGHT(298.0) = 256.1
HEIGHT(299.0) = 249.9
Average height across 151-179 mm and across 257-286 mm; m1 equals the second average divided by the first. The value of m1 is 1.20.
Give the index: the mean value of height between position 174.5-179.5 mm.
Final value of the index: 192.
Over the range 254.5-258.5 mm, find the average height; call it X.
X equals 221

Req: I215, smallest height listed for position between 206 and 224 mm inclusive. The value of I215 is 241.2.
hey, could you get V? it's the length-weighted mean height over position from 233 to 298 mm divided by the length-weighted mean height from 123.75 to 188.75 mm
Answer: 1.37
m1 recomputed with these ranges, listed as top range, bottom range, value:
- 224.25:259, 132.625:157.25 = 1.54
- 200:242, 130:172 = 1.72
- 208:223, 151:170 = 1.74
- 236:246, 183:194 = 1.10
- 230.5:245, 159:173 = 1.24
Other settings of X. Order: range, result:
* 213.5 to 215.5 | 333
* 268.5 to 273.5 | 201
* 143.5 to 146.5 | 150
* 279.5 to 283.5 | 241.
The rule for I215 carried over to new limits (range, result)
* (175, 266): 172.2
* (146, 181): 131.8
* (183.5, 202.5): 177.5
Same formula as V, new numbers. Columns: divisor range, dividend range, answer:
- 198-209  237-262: 0.72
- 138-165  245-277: 1.32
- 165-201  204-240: 1.30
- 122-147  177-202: 1.61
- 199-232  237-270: 0.74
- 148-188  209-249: 1.43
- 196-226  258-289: 0.75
